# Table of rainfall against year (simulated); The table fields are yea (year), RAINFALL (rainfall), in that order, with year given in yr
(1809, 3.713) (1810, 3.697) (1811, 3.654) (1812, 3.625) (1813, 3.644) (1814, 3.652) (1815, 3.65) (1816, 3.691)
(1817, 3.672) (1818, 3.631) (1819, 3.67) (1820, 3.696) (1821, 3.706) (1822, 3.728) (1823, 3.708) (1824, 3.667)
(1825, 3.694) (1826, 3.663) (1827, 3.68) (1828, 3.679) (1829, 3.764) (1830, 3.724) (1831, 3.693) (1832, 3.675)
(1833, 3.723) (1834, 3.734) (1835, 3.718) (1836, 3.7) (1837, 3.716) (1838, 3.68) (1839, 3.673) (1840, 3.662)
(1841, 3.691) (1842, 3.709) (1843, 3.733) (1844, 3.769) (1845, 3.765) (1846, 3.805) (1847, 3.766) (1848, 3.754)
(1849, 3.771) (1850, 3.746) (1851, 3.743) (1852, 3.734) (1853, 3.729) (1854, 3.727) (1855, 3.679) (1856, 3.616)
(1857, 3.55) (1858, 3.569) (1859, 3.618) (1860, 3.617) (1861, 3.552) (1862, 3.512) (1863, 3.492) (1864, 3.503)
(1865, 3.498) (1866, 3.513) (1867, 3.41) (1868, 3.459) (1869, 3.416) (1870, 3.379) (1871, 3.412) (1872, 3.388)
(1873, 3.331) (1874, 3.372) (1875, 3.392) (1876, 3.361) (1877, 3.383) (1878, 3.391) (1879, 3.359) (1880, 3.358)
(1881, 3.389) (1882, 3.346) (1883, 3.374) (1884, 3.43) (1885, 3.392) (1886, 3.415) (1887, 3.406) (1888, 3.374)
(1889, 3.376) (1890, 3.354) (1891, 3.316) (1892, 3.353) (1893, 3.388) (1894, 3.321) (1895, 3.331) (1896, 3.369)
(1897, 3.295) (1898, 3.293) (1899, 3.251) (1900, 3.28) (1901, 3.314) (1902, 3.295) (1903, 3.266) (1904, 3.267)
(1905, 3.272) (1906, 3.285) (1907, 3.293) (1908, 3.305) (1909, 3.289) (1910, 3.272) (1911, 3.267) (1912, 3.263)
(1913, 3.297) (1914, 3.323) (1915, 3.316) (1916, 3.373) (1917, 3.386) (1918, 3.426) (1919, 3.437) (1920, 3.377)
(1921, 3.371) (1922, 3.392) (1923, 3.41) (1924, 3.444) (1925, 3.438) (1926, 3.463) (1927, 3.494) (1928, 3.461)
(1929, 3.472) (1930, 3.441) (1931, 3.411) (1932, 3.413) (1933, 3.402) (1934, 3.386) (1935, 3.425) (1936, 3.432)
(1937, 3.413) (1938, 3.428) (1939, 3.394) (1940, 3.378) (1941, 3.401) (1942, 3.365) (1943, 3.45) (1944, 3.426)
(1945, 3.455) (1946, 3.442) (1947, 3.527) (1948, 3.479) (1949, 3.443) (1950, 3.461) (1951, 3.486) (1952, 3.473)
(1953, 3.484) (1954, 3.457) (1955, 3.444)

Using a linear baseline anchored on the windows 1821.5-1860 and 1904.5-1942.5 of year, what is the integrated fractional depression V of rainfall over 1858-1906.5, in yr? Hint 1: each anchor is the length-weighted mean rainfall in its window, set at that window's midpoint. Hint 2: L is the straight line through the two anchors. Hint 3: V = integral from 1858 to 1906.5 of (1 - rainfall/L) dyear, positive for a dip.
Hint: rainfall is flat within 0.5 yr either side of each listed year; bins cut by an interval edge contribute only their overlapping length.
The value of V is 2.11 yr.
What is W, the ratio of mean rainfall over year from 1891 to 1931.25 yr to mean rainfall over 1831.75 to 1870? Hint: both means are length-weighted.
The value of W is 0.9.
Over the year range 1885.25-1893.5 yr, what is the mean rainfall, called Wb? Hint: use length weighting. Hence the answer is 3.37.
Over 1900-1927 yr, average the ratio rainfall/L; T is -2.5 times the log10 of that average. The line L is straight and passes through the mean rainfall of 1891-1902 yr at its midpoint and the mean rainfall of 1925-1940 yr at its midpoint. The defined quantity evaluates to 0.01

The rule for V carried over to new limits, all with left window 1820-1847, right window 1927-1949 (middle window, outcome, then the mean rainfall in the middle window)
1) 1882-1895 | 0.7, 3.37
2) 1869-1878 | 0.6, 3.38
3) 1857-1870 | 0.4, 3.51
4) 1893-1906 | 0.9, 3.3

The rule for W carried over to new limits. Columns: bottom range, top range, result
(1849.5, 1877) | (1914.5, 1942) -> 0.97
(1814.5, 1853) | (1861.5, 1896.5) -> 0.92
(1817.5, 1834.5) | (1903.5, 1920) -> 0.90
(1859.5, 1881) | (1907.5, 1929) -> 0.98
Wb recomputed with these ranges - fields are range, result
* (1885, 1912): 3.32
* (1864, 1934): 3.37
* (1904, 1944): 3.38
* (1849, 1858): 3.69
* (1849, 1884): 3.5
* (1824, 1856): 3.72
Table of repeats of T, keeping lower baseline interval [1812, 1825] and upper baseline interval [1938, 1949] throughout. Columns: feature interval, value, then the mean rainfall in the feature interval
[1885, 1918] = 0.061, 3.32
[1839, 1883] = 0.011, 3.56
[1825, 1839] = -0.016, 3.7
